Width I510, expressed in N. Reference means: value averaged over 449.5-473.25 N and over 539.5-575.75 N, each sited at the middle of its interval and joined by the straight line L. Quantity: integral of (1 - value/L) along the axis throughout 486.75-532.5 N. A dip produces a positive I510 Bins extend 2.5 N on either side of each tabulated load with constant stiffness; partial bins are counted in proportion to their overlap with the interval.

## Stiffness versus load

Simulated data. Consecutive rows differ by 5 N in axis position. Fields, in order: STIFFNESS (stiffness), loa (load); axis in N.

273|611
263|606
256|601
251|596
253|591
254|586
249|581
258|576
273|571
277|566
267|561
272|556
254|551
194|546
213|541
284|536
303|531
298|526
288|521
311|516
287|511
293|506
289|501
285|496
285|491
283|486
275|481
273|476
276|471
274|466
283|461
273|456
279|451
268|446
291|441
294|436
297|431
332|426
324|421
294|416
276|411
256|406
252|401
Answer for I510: -4.9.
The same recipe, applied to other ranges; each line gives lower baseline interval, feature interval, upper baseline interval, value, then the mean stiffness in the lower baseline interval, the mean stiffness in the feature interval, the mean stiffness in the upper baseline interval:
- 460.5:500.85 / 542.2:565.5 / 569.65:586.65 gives 1.4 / 280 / 247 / 258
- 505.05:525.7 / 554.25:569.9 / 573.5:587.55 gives -0.4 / 295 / 272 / 254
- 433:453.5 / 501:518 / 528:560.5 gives -2.0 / 283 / 295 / 255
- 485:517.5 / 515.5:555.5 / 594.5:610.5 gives 2.0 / 290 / 266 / 259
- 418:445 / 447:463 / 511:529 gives 1.4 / 305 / 277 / 297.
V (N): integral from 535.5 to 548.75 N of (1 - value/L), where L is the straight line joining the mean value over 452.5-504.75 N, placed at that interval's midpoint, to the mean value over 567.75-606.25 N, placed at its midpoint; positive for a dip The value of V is 2.2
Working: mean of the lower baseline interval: 280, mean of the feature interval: 223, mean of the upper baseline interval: 257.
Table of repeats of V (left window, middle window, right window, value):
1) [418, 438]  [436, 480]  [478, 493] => 2.6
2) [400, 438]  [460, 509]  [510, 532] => 2.3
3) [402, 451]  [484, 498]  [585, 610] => -0.3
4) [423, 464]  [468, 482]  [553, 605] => 0.4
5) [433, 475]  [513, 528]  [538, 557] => -3.3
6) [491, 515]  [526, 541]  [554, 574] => 0.0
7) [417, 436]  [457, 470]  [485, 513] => 1.0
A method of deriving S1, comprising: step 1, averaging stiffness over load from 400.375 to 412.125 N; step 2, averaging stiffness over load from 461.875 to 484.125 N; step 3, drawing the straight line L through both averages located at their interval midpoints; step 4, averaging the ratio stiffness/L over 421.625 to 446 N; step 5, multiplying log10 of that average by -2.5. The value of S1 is -0.13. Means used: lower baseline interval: 261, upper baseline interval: 275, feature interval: 301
